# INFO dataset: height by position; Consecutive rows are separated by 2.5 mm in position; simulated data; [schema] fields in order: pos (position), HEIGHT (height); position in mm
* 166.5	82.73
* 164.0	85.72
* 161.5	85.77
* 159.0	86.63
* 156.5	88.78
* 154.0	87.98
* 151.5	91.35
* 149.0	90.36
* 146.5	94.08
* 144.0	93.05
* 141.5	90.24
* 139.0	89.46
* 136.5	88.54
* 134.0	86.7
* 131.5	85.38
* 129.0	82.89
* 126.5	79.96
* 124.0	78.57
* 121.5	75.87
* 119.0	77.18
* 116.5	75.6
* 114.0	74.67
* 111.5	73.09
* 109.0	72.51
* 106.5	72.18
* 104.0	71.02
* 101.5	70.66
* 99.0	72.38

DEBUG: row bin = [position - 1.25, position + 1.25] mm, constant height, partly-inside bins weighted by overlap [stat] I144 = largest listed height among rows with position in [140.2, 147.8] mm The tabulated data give 94.08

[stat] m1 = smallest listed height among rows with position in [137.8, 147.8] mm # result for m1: 89.46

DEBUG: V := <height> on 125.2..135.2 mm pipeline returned 83.7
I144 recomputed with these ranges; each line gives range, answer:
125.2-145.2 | 93.05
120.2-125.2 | 78.57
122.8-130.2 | 82.89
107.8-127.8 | 79.96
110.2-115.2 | 74.67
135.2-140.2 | 89.46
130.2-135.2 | 86.7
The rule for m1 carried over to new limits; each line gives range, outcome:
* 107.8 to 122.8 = 72.51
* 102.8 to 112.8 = 71.02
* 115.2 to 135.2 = 75.6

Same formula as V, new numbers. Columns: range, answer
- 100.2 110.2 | 71.6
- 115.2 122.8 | 76.2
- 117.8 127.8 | 77.9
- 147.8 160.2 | 89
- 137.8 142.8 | 89.9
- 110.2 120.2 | 75.1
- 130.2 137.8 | 86.9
